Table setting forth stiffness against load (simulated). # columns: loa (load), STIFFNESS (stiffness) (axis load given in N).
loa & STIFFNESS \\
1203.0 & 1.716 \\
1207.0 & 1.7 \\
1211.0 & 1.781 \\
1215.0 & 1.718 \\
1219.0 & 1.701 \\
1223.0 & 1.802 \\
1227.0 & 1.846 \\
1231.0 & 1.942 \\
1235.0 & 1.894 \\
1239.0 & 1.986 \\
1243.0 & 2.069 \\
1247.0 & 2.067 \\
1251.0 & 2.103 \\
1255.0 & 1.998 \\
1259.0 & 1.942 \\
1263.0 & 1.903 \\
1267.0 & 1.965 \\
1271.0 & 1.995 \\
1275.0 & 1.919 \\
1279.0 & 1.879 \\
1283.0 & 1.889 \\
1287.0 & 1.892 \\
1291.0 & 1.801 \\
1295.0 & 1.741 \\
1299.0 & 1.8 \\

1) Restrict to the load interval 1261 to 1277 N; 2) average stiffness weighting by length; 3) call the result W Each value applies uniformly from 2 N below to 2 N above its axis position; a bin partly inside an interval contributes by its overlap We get 1.95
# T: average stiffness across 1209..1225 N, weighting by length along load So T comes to 1.75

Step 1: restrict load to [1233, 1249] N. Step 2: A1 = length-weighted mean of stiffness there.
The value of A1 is 2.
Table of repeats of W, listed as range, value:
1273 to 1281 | 1.9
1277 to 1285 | 1.88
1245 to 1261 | 2.03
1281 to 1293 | 1.86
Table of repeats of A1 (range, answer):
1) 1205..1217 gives 1.73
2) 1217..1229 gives 1.78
